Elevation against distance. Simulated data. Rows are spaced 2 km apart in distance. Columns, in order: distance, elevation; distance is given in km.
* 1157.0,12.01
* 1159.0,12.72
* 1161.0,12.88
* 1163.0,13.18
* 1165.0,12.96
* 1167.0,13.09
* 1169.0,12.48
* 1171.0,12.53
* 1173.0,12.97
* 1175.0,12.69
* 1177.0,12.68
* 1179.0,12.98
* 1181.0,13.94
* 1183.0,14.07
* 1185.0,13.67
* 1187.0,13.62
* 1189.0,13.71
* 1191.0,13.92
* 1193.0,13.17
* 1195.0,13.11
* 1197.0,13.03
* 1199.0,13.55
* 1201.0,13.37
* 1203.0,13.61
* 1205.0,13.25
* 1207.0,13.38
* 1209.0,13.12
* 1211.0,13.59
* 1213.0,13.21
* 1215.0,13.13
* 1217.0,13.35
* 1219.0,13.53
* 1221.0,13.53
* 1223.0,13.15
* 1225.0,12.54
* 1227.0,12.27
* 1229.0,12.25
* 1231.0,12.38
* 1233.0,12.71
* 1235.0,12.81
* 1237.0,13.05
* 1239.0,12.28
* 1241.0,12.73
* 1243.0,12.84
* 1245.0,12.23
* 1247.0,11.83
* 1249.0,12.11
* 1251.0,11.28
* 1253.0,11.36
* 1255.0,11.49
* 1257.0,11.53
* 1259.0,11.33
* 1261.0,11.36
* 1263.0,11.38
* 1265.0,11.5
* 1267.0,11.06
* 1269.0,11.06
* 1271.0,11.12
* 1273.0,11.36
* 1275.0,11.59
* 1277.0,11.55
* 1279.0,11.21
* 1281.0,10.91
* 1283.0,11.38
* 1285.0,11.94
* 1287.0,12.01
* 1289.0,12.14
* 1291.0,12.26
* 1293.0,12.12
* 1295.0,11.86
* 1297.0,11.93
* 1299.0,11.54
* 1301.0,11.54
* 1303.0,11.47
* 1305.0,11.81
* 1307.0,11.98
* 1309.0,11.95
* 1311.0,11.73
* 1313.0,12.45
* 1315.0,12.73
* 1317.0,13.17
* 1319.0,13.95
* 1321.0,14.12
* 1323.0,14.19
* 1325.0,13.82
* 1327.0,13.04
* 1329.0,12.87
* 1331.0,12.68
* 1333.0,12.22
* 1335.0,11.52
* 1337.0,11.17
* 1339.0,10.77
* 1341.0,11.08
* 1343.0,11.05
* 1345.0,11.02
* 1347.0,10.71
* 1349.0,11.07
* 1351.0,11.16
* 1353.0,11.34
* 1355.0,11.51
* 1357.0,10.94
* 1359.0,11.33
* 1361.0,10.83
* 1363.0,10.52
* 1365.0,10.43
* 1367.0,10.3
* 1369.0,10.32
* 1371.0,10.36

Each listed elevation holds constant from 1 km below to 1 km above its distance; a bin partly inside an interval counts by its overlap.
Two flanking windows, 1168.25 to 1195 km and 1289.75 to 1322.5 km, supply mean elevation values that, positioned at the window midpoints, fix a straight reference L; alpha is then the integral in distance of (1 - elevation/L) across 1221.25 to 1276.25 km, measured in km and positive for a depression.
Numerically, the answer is 3.4 km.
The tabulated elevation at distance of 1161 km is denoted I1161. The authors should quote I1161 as 12.88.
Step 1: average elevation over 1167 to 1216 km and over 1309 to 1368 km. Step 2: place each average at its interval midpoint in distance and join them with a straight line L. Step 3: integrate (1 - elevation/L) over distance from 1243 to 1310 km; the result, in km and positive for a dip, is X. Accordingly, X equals 4.42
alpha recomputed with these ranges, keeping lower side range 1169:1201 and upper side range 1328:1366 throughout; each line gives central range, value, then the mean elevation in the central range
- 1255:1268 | 1.0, 11.4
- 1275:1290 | 0.6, 11.6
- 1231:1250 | 0.1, 12.5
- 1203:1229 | -0.5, 13.2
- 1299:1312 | 0.1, 11.7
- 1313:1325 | -2.0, 13.5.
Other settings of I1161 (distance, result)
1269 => 11.06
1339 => 10.77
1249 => 12.11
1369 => 10.32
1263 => 11.38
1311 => 11.73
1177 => 12.68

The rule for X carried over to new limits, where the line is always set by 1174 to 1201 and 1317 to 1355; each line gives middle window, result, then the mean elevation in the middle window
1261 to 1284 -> 2.5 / 11.3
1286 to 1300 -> 0.6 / 12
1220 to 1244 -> 0.6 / 12.7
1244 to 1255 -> 1.0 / 11.7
